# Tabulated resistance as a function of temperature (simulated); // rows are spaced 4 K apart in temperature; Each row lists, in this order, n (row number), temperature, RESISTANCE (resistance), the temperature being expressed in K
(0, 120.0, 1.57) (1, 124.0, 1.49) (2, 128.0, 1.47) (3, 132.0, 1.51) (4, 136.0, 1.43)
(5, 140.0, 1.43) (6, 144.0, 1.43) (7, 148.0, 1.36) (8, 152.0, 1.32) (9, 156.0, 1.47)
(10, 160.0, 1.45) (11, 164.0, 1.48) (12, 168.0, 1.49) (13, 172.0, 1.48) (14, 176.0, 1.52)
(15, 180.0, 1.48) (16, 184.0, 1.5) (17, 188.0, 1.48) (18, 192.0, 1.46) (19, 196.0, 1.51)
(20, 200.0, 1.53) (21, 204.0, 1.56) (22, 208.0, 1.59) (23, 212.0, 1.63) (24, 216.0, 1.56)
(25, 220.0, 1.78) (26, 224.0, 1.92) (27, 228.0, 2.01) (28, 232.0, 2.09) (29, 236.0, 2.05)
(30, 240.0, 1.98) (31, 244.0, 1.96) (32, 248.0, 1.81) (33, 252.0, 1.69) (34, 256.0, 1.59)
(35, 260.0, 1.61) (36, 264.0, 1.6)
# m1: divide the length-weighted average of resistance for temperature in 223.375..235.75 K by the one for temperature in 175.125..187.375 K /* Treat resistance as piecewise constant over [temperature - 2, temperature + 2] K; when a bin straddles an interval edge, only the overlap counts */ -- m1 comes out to 1.4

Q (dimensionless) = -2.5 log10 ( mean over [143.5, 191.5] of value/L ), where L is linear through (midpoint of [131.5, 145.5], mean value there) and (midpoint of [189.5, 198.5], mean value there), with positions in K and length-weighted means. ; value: 0.01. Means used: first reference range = 1.44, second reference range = 1.49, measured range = 1.46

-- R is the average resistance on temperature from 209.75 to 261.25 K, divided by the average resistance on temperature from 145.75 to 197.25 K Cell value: 1.2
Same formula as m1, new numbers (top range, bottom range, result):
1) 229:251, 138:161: 1.40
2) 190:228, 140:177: 1.14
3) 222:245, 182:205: 1.33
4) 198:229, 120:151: 1.16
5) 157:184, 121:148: 1.02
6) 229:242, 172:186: 1.36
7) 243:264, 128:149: 1.19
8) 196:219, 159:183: 1.06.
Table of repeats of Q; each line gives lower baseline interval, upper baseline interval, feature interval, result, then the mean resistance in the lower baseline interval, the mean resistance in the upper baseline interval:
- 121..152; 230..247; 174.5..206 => 0.157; 1.44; 2.01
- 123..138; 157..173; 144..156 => 0.074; 1.47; 1.47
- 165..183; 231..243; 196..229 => 0.091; 1.49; 2.03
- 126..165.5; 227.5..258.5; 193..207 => 0.105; 1.43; 1.89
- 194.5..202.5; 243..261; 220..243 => -0.203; 1.52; 1.73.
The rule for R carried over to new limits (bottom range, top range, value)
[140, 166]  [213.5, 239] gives 1.34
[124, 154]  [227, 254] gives 1.36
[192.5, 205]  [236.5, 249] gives 1.28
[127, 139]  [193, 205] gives 1.04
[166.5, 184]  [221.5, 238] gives 1.35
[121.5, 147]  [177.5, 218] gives 1.05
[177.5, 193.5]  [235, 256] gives 1.26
